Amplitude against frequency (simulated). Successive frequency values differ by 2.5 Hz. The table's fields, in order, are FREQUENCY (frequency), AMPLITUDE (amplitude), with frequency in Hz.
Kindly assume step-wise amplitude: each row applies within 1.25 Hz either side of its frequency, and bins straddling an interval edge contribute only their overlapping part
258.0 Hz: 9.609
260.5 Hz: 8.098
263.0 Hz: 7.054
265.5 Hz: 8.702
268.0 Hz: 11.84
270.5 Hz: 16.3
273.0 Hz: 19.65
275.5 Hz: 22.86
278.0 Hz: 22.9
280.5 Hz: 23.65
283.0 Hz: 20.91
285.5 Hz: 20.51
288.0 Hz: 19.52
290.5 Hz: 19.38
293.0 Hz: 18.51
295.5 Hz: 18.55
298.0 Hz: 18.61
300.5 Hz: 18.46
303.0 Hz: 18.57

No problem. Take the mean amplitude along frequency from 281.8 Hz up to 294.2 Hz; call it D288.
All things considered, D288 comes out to 19.8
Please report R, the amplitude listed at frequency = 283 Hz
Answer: 20.91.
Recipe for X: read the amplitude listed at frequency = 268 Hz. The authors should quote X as 11.84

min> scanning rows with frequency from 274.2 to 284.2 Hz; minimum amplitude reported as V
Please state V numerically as 20.91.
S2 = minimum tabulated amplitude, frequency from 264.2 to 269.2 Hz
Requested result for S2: 8.702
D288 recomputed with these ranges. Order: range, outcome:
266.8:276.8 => 17.7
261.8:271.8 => 11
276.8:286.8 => 22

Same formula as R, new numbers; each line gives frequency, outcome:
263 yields 7.054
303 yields 18.57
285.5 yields 20.51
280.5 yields 23.65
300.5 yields 18.46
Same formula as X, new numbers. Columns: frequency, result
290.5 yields 19.38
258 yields 9.609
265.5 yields 8.702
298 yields 18.61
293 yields 18.51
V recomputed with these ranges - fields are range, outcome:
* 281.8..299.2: 18.51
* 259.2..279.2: 7.054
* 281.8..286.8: 20.51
